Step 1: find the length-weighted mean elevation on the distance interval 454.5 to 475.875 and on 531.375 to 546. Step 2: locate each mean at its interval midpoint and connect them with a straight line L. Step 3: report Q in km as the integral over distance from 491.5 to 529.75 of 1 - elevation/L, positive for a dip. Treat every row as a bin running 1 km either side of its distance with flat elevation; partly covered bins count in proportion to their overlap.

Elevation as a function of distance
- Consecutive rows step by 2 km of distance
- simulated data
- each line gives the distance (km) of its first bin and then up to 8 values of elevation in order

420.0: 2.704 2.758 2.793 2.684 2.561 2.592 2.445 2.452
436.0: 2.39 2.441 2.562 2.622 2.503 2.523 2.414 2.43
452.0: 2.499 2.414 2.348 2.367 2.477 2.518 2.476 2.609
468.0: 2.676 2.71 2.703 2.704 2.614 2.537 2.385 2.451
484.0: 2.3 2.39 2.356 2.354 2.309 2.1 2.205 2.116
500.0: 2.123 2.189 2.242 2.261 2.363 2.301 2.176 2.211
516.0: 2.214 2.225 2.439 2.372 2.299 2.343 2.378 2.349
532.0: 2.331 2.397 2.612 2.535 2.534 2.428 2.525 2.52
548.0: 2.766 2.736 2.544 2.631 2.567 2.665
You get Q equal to 3.9 km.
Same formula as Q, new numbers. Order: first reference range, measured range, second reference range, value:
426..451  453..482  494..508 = -2.2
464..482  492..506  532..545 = 2.1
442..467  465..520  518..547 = 1.9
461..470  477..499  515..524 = 1.4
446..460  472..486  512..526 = -0.8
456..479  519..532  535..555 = 1.1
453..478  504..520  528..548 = 1.6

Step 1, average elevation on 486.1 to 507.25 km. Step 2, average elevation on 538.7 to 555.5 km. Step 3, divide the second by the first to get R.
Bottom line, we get 1.2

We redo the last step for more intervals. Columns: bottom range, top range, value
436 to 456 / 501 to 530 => 0.92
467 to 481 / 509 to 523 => 0.87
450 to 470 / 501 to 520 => 0.90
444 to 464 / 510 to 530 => 0.94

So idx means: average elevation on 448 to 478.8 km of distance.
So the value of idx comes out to 2.53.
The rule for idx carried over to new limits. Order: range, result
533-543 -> 2.5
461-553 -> 2.41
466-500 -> 2.43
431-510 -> 2.42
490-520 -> 2.23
